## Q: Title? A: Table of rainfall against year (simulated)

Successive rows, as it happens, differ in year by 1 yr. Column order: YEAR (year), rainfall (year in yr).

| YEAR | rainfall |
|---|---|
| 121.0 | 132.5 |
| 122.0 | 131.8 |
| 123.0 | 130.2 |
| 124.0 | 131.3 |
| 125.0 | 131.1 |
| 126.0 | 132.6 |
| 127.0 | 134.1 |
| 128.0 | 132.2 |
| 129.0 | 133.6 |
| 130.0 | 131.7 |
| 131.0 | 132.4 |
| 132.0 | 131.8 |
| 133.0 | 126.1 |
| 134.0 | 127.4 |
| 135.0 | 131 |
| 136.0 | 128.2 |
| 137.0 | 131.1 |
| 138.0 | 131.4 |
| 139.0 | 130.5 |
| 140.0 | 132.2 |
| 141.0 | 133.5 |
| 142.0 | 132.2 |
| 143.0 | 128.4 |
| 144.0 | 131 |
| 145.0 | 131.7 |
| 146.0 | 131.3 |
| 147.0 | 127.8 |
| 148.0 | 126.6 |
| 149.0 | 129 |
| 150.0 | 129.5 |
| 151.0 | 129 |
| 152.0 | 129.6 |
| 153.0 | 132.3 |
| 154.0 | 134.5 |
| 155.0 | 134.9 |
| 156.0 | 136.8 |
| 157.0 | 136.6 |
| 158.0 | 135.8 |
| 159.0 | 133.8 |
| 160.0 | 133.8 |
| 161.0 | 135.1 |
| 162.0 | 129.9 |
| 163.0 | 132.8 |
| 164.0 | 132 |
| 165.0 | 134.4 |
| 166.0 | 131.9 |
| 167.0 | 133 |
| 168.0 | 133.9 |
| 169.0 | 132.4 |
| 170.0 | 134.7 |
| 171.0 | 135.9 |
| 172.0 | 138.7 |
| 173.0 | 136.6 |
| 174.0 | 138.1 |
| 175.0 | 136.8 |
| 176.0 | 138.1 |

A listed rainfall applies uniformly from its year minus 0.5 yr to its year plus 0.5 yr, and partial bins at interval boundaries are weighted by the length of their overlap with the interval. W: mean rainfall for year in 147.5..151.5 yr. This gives 129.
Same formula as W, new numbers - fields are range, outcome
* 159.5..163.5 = 133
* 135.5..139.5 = 130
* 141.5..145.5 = 131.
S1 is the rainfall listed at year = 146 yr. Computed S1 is 131.3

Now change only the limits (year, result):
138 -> 131.4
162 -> 129.9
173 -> 136.6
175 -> 136.8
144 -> 131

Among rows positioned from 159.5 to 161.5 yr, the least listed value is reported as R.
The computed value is 133.8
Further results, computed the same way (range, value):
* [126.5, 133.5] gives 126.1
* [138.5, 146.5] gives 128.4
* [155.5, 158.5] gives 135.8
